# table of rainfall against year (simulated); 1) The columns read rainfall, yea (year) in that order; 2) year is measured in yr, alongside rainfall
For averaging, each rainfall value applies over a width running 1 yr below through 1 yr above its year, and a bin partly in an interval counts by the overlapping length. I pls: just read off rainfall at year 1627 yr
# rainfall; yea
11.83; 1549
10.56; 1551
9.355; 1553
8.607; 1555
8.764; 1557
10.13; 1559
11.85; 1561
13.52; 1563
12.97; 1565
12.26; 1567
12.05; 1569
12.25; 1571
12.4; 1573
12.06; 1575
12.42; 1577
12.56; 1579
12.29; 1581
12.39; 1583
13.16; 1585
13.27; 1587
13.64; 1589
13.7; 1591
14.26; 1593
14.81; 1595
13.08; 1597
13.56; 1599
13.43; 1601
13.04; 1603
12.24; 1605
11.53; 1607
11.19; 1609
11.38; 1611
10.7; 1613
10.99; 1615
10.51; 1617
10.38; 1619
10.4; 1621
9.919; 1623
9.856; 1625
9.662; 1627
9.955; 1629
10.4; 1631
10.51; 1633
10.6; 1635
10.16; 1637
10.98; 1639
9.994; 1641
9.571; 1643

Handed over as 9.662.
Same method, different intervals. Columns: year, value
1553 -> 9.355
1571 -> 12.25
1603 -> 13.04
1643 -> 9.571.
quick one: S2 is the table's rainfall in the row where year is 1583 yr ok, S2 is 12.39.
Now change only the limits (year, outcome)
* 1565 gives 12.97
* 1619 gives 10.38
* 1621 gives 10.4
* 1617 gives 10.51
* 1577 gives 12.42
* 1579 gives 12.56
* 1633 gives 10.51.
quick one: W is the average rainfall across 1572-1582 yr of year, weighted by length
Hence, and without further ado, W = 12.3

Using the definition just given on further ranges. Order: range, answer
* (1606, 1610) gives 11.4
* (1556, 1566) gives 11.4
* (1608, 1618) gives 11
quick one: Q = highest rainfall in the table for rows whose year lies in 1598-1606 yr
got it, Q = 13.56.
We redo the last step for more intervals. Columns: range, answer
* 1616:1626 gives 10.51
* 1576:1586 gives 13.16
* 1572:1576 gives 12.4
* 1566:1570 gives 12.26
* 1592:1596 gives 14.81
